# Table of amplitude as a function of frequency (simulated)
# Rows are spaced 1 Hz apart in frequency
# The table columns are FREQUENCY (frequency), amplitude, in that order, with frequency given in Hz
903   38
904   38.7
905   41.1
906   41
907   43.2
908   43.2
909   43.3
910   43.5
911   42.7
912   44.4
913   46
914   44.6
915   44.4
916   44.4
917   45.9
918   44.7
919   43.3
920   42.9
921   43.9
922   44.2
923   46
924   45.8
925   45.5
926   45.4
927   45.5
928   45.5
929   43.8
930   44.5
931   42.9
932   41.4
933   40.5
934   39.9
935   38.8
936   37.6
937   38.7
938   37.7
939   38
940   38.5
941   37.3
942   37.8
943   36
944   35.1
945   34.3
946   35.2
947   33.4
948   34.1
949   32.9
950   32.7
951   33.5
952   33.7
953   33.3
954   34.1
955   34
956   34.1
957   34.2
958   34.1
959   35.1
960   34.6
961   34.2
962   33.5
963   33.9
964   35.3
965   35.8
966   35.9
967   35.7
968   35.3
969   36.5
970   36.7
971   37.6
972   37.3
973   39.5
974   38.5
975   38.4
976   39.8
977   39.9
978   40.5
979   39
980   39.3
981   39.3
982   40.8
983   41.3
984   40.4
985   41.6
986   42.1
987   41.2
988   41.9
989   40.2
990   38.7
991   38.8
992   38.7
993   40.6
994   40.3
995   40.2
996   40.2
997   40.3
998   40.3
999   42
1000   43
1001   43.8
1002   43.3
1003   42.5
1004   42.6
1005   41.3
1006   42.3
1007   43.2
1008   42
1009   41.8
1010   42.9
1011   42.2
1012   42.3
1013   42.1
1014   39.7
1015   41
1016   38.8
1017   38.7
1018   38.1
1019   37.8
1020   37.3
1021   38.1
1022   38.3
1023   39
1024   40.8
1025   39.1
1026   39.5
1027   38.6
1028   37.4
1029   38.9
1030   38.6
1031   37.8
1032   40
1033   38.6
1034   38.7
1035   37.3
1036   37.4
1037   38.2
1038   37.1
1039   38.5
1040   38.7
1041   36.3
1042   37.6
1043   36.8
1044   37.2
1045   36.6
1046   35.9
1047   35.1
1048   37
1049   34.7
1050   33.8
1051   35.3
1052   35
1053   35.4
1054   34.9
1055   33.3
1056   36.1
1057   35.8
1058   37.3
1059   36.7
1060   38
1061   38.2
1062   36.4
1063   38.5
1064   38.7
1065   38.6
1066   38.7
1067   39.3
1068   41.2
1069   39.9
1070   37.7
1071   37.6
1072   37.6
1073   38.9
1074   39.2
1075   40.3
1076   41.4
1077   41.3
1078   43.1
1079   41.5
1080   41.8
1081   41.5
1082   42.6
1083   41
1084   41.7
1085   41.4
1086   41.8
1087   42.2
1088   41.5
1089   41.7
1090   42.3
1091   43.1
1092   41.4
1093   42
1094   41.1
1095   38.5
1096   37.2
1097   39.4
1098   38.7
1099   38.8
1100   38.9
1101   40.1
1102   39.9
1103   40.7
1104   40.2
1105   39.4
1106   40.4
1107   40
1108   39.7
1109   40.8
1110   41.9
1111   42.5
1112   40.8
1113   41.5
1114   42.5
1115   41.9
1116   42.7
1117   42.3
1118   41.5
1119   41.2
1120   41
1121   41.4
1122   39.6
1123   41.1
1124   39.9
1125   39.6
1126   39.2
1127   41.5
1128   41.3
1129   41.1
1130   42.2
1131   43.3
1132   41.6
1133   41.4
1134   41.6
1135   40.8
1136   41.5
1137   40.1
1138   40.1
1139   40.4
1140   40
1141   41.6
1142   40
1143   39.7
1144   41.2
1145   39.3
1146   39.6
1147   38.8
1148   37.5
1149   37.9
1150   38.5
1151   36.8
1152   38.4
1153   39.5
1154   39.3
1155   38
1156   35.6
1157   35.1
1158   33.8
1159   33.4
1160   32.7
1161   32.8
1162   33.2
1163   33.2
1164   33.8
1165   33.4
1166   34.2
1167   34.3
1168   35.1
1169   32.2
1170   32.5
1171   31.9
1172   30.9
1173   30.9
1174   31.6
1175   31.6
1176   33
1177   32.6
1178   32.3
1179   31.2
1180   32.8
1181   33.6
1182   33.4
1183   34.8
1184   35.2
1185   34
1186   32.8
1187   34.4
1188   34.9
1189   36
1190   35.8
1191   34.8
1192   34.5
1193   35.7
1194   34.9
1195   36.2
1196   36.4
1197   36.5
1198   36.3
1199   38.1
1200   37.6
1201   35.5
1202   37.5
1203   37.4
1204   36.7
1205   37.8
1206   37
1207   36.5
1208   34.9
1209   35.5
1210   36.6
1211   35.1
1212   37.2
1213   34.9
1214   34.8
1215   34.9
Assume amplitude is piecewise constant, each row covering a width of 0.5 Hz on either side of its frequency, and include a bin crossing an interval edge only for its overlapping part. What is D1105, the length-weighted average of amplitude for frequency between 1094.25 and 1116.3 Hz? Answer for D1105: 40.3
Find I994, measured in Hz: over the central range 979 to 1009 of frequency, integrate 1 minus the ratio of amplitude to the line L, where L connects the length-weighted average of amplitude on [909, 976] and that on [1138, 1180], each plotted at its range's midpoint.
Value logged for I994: -2.3 Hz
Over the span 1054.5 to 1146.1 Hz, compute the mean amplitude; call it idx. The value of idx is 40.3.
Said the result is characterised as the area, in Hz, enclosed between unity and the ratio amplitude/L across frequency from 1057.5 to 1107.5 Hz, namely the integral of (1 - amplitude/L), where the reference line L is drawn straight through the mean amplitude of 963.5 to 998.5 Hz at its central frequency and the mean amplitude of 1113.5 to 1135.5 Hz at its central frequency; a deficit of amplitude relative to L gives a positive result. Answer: 0.8 Hz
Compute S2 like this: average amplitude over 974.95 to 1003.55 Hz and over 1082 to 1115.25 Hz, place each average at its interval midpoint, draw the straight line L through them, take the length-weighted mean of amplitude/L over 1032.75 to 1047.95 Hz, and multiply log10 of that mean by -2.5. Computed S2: 0.10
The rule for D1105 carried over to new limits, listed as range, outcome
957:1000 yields 38.5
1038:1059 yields 36.1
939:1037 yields 38.4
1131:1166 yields 38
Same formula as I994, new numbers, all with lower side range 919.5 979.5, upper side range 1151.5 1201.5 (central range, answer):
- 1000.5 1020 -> -2.2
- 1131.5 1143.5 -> -2.0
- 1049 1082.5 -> -2.0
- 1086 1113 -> -3.7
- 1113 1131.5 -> -3.2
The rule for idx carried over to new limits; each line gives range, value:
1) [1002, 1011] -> 42.4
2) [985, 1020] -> 41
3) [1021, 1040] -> 38.5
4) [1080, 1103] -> 40.8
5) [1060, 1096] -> 40.3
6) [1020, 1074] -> 37.6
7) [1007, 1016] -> 41.7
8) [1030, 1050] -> 37.3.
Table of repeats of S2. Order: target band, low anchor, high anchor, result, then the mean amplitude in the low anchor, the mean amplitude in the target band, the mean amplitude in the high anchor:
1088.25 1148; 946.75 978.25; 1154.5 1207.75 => -0.17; 35.5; 40.7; 34.5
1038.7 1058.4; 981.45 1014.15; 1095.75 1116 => 0.14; 41.4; 36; 40.4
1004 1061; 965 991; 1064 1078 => 0.03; 39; 38.3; 39.5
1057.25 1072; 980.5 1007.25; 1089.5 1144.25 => 0.07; 41.1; 38.3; 40.8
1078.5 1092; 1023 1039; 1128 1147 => -0.06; 38.5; 41.8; 40.8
